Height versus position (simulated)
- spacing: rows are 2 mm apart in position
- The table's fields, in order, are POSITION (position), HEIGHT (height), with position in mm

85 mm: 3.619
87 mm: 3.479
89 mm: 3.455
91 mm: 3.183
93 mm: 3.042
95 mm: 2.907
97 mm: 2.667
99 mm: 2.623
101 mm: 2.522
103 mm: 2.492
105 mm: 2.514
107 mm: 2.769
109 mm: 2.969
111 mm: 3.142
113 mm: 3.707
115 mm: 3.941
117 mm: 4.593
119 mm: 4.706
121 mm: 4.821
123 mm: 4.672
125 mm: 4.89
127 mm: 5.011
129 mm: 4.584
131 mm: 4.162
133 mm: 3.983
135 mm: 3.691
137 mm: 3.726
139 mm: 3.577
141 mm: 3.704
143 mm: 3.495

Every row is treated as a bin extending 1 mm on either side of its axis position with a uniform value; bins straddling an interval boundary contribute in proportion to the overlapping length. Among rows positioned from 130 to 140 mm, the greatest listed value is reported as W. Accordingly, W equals 4.162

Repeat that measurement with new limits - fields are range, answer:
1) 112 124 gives 4.821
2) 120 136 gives 5.011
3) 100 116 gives 3.941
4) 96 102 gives 2.667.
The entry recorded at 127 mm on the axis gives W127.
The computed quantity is 5.011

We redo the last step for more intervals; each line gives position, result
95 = 2.907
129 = 4.584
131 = 4.162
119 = 4.706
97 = 2.667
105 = 2.514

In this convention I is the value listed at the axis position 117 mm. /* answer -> 4.593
